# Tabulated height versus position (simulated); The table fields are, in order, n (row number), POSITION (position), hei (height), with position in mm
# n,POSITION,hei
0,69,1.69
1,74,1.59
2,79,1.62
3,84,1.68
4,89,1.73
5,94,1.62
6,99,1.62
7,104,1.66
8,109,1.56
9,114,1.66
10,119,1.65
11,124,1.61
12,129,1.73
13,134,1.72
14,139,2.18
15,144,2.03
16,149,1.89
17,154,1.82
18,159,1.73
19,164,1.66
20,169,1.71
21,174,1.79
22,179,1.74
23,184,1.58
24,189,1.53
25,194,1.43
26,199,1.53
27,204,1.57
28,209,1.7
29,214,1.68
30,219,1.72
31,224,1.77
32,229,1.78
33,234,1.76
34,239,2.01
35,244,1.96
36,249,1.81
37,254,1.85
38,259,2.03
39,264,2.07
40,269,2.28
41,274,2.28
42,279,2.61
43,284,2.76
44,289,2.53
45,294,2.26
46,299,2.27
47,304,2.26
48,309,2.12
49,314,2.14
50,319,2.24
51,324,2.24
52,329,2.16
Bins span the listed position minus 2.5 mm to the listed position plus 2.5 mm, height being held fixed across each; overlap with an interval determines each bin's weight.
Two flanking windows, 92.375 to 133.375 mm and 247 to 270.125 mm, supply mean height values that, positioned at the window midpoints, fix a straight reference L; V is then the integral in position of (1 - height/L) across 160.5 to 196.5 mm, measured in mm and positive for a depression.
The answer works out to 3.26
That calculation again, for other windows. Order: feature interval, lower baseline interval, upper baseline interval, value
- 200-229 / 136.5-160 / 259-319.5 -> 5.9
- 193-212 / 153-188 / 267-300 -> 3.4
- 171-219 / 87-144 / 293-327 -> 7.4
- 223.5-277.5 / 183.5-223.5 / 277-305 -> 2.1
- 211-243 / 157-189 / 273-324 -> 2.9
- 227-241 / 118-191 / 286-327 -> 1.2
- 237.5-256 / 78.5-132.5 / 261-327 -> 2.1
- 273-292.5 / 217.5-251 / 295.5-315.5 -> -4.4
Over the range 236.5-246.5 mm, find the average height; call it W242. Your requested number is 1.99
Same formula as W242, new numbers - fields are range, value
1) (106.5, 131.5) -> 1.64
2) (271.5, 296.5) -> 2.49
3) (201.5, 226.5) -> 1.69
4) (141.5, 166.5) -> 1.83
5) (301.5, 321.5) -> 2.19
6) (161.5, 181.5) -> 1.73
